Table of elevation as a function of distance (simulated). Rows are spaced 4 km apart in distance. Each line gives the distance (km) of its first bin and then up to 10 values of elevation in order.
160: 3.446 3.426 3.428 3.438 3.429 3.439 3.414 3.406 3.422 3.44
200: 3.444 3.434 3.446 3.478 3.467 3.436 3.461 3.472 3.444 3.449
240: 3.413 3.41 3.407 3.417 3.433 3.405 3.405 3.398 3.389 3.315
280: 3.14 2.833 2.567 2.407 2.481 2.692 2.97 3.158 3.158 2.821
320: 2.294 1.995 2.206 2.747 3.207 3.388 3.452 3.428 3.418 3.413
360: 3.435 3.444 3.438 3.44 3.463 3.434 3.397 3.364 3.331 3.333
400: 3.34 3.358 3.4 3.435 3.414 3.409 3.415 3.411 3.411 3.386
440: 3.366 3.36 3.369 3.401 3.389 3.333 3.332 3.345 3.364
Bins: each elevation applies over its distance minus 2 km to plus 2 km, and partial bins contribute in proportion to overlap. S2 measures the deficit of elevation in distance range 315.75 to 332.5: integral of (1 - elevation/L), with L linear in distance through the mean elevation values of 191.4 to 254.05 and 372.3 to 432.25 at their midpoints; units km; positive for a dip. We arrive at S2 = 5.3 km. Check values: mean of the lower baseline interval 3.44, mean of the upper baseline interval 3.4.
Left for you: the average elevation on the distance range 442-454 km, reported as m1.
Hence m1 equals 3.38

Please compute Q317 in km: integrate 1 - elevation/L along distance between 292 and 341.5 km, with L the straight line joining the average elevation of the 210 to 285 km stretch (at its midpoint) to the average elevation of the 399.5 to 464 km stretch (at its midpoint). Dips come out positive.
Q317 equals 9.45 km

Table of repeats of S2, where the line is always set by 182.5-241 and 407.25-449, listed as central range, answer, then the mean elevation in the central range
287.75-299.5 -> 3.2 km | 2.5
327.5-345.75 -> 1.9 km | 3.06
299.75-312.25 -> 1.5 km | 3.01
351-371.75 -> -0.1 km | 3.43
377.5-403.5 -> 0.3 km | 3.37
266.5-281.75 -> 0.5 km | 3.31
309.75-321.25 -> 2.1 km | 2.8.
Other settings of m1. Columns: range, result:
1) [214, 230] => 3.46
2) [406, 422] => 3.41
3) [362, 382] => 3.44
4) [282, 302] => 2.6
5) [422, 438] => 3.41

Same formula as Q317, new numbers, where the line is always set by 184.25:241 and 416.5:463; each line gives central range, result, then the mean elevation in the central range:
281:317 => 6.6 km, 2.8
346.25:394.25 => -0.2 km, 3.42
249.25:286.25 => 1.4 km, 3.3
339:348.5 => 0.0 km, 3.43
